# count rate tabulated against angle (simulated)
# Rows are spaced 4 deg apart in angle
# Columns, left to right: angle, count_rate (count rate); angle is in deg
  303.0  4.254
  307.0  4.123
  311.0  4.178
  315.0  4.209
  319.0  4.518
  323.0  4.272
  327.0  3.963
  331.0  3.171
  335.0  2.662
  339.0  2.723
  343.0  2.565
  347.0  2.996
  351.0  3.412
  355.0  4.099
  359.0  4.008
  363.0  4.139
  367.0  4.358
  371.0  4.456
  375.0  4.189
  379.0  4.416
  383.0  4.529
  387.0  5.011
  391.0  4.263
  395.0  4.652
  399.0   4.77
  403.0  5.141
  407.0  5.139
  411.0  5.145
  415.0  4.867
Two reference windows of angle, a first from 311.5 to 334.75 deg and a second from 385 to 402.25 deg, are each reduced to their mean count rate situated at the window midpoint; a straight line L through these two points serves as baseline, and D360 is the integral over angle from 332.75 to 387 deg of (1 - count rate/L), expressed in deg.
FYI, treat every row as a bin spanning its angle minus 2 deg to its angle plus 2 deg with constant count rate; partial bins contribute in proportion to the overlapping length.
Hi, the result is 7.3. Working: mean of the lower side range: 3.93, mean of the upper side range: 4.71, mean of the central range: 3.78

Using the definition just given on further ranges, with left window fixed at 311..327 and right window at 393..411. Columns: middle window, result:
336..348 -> 4.6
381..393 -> 0.6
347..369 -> 3.3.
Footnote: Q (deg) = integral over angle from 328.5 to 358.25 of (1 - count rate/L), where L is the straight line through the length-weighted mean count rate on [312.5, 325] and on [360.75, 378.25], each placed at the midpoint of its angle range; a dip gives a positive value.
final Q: 8.05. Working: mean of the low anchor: 4.33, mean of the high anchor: 4.29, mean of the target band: 3.14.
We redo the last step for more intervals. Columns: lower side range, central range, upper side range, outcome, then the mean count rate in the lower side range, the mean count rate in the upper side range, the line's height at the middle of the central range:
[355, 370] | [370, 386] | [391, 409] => 0.09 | 4.18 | 4.85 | 4.46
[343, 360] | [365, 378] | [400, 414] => -0.89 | 3.48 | 5.1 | 4.06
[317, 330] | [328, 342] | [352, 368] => 4.17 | 4.17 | 4.09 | 4.14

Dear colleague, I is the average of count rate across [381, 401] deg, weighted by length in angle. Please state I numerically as 4.64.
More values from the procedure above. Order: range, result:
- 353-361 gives 4.05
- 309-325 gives 4.29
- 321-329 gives 4.12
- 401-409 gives 5.14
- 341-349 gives 2.78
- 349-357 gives 3.76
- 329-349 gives 2.82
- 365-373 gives 4.41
